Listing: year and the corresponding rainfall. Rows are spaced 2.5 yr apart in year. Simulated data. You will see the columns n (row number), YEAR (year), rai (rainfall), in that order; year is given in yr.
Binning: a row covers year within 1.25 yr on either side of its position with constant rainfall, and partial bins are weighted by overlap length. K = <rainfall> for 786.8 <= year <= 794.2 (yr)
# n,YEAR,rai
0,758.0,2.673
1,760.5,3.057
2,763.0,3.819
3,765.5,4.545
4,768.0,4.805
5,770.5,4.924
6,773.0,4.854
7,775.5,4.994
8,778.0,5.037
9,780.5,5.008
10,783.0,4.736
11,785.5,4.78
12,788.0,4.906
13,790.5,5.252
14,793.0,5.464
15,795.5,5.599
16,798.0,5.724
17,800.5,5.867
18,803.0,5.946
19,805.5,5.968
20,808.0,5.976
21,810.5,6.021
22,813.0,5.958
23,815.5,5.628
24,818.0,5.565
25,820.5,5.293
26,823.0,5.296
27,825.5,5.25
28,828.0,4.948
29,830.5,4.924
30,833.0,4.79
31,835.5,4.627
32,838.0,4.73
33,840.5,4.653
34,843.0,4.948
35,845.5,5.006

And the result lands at 5.21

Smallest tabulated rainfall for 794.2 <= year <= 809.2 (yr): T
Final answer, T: 5.599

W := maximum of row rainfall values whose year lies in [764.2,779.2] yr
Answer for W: 5.037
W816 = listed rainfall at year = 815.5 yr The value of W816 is 5.628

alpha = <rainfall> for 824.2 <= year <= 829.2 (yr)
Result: 5.1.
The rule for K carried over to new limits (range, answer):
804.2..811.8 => 5.99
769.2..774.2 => 4.89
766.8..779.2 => 4.92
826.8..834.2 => 4.89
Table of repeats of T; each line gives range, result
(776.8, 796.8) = 4.736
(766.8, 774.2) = 4.805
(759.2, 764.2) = 3.057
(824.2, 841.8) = 4.627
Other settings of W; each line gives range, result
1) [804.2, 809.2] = 5.976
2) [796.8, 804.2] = 5.946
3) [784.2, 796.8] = 5.599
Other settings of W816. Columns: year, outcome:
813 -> 5.958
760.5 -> 3.057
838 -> 4.73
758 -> 2.673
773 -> 4.854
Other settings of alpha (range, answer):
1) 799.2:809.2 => 5.94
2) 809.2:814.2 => 5.99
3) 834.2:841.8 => 4.67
